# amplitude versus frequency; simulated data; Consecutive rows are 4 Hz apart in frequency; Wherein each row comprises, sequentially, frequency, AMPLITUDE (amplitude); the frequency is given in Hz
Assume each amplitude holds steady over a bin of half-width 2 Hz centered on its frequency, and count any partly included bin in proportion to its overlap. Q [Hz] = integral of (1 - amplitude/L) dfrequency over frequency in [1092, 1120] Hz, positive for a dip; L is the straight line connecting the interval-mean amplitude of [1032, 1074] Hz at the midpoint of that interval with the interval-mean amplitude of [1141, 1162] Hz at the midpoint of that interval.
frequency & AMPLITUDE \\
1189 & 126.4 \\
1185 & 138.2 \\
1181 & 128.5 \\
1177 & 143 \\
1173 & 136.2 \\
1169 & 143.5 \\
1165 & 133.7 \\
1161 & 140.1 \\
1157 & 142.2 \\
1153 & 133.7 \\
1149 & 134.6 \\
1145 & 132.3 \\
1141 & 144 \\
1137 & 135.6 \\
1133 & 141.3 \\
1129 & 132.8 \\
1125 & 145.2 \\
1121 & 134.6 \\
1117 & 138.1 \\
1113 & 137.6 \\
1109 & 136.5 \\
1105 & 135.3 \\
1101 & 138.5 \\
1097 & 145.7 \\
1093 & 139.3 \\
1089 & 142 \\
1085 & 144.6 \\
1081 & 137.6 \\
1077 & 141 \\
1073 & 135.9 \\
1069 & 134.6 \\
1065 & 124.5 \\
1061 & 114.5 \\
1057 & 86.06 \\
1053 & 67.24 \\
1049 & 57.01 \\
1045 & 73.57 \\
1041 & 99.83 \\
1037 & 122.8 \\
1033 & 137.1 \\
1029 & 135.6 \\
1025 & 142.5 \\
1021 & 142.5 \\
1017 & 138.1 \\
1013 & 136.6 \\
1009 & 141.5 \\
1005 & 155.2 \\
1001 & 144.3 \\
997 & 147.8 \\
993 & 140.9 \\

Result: -4.0 Hz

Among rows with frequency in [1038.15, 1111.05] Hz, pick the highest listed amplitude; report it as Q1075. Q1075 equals 145.7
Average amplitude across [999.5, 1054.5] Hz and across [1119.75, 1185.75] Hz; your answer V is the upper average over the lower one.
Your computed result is 1.14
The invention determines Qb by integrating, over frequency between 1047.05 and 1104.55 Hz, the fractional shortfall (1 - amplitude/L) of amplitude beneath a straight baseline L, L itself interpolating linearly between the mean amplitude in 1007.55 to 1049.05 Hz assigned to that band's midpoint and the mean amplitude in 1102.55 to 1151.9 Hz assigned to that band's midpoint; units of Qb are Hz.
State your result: 3.5 Hz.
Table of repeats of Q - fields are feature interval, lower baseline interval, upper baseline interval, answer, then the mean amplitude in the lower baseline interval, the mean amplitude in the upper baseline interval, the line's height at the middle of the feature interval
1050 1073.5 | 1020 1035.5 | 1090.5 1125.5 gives 5.4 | 139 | 139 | 139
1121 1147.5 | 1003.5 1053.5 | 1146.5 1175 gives -0.8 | 120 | 138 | 134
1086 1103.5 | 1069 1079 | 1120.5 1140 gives -0.4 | 138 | 138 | 138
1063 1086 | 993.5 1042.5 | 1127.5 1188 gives 0.2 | 137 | 137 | 137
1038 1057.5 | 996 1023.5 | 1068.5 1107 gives 8.7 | 144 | 140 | 142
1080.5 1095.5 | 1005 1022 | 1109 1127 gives -0.2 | 141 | 139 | 139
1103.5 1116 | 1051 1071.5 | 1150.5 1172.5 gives -1.5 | 106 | 138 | 122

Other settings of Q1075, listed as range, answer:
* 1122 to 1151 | 145.2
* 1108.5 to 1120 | 138.1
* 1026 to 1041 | 137.1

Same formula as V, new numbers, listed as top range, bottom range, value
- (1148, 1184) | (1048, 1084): 1.21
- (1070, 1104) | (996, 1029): 0.98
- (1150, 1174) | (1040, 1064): 1.64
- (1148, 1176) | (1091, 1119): 0.99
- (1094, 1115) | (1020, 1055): 1.29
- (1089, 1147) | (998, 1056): 1.15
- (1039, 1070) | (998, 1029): 0.65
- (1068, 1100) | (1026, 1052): 1.34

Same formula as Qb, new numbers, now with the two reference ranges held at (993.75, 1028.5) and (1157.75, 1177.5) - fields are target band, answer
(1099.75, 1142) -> 0.72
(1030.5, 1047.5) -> 4.16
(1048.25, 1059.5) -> 5.43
